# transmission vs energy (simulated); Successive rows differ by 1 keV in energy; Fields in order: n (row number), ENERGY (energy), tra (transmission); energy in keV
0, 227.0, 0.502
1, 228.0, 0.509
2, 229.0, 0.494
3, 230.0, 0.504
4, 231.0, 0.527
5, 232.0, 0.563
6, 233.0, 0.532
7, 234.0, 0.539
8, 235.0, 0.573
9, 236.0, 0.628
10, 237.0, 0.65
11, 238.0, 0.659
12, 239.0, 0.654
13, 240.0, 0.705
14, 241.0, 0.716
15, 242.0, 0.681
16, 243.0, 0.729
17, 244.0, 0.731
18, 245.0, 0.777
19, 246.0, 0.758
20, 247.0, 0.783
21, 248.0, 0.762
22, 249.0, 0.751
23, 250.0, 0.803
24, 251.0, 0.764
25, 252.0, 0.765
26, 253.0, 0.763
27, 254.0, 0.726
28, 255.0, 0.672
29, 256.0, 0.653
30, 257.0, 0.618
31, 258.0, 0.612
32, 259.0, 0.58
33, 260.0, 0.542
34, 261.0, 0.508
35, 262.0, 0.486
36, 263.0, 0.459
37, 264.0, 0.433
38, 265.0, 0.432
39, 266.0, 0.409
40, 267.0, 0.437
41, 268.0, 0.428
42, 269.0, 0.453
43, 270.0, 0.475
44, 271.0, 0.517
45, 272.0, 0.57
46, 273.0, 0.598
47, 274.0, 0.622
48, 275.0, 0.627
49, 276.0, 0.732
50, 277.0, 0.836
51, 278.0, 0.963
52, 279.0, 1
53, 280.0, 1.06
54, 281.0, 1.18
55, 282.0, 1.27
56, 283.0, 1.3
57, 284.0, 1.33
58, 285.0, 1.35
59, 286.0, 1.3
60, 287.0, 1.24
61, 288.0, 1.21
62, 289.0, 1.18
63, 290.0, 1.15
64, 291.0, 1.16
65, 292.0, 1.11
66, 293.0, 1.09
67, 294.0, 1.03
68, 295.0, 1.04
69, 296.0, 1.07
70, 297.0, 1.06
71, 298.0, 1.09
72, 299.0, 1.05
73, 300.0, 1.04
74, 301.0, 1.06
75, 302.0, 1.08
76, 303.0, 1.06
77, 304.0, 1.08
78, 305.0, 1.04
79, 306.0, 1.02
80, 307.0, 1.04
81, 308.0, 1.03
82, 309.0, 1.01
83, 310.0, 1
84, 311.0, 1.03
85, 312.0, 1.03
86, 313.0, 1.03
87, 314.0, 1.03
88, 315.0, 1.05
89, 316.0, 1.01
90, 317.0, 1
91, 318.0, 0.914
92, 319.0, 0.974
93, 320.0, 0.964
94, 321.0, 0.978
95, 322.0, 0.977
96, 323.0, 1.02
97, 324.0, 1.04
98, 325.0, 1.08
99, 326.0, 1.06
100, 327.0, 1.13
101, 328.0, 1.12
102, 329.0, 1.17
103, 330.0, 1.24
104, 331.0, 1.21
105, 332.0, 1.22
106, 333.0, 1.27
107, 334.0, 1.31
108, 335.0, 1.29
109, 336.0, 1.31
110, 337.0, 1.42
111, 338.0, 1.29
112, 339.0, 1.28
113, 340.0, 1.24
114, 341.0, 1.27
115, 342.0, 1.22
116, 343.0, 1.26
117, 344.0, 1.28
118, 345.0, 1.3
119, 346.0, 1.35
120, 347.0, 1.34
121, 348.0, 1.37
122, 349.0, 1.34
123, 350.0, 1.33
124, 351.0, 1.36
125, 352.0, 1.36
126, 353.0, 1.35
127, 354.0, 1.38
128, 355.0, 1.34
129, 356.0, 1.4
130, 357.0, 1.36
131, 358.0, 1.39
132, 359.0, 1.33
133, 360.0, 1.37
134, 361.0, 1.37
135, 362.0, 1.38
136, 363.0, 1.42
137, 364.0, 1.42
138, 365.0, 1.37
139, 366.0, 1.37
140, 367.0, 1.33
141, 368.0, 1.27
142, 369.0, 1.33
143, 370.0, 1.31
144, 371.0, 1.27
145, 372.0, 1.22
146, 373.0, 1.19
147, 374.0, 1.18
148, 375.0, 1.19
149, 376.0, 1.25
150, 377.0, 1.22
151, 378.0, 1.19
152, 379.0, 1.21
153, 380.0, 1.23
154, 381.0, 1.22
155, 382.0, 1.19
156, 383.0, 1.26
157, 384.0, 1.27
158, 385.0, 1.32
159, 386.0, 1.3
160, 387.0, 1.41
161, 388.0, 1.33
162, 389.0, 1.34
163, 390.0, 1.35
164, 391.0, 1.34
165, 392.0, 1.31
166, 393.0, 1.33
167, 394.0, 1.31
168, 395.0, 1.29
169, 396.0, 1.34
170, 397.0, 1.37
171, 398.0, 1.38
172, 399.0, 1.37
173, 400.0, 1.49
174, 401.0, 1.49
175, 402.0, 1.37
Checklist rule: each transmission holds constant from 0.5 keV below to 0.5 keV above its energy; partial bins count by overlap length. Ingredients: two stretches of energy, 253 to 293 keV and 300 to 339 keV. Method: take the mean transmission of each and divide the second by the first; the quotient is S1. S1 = 1.4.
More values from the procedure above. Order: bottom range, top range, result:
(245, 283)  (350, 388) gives 1.90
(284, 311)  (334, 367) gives 1.21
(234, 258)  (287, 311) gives 1.53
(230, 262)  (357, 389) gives 1.95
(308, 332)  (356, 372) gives 1.29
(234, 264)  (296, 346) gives 1.68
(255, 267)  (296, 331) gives 2.00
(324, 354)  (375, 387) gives 0.98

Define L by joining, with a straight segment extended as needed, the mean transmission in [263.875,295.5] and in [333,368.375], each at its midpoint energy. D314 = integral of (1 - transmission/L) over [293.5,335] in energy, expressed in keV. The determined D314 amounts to 1.5 keV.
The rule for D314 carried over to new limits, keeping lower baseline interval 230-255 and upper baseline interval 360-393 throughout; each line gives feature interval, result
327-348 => -2.8 keV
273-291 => -4.1 keV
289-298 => -1.7 keV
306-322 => 0.1 keV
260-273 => 5.2 keV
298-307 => -0.9 keV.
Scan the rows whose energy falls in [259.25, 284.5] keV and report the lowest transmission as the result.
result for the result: 0.409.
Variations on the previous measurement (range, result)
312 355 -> 0.914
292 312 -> 1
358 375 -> 1.18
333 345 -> 1.22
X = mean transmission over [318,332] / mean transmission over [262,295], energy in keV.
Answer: 1.23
